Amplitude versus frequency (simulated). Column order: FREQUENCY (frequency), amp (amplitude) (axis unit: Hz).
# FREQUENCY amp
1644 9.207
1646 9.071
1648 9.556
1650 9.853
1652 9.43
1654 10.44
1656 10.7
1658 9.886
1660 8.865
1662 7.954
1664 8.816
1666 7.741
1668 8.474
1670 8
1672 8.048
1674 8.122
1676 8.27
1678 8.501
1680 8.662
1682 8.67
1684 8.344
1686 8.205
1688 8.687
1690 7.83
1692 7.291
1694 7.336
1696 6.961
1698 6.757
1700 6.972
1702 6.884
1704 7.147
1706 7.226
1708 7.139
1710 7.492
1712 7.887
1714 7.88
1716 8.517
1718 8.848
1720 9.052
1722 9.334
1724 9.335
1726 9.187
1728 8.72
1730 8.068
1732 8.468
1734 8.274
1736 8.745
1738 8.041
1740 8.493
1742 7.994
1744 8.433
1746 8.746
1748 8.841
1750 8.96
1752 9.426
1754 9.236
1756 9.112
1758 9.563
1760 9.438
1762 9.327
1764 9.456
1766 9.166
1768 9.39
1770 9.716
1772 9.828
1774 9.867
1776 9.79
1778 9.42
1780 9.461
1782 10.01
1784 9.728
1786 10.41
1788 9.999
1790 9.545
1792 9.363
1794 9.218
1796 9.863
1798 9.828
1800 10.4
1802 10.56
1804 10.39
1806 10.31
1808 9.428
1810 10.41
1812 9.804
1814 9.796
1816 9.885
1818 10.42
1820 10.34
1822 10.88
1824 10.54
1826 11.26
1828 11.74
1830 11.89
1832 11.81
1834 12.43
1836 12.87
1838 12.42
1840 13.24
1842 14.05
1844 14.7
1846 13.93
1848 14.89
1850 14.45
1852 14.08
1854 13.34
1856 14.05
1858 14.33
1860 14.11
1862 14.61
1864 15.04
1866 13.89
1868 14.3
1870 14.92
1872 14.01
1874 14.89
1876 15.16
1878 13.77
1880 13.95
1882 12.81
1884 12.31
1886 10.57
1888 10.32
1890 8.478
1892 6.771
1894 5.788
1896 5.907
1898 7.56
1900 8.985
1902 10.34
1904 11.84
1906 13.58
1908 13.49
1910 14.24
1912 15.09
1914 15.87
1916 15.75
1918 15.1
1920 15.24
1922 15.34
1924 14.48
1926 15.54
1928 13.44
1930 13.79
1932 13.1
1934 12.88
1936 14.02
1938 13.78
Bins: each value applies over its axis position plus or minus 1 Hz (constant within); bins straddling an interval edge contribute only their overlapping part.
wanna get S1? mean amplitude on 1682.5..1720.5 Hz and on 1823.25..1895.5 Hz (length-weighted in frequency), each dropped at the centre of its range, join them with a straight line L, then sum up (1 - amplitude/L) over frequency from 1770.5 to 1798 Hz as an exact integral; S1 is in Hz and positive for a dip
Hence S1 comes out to 1.7 Hz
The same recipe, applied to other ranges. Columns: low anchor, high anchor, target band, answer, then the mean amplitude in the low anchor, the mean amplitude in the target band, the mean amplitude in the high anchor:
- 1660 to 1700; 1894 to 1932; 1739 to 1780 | 2.0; 8.03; 9.22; 12.9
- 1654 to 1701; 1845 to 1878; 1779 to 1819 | 7.6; 8.27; 9.94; 14.4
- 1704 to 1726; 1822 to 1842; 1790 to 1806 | 1.5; 8.26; 9.94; 12.1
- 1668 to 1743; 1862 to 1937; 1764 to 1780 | 0.2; 8.1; 9.58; 12.8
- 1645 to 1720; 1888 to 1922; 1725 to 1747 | 1.5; 8.29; 8.47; 11.6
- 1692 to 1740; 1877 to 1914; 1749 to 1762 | -0.9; 8.01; 9.29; 11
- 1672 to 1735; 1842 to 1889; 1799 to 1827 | 3.9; 8.07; 10.3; 13.8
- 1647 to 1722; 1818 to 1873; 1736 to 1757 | 3.0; 8.3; 8.73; 13.2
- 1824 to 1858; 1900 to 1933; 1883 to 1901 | 6.8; 13.2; 8.52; 14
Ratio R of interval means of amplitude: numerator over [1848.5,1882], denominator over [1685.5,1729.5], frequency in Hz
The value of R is 1.8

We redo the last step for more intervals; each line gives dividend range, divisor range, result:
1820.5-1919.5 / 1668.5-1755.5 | 1.54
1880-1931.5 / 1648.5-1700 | 1.44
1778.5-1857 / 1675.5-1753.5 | 1.38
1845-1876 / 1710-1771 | 1.62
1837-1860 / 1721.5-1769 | 1.57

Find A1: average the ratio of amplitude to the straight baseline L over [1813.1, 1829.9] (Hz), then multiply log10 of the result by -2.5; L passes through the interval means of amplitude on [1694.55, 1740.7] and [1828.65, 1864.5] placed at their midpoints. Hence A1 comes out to 0.18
